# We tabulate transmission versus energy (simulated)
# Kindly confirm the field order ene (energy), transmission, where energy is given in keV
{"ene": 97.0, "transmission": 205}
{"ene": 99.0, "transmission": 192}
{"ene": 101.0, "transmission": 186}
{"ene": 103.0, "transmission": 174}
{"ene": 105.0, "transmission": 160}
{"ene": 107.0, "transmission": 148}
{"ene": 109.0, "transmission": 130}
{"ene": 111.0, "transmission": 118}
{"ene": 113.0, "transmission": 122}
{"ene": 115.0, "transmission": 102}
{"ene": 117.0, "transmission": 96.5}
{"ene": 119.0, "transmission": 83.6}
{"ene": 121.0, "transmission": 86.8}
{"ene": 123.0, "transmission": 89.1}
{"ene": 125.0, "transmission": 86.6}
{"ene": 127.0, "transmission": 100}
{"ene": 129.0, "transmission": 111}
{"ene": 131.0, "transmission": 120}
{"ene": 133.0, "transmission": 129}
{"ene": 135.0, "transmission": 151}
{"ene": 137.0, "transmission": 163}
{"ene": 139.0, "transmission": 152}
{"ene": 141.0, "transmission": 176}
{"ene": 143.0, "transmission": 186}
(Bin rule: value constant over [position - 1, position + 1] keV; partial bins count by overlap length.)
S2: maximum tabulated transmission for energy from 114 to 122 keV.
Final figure 102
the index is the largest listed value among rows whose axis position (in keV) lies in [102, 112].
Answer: 174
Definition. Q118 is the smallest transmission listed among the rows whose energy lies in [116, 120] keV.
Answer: 83.6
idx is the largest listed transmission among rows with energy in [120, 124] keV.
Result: 89.1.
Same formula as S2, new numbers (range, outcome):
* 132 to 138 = 163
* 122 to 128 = 100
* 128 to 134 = 129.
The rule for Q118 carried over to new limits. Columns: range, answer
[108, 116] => 102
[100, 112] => 118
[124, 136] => 86.6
